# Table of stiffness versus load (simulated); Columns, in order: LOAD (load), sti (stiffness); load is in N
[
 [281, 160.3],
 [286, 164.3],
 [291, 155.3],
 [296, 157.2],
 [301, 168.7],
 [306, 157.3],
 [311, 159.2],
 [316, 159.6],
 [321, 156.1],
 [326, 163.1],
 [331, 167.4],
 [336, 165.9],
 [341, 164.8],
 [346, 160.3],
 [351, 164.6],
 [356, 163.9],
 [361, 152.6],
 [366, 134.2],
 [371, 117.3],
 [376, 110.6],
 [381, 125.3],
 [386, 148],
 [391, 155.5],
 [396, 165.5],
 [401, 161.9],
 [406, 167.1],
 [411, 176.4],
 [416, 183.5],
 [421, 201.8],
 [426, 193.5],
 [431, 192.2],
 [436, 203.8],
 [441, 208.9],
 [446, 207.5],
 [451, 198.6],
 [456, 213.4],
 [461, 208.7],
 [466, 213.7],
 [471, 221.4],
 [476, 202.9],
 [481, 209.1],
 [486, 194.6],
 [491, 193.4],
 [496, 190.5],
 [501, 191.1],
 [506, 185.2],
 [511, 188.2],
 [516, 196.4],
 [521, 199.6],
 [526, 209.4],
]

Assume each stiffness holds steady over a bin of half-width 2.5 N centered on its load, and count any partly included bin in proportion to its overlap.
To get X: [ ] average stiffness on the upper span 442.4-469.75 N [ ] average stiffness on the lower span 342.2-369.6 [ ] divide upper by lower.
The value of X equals 1.36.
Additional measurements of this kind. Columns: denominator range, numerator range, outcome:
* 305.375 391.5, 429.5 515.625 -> 1.33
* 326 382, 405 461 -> 1.32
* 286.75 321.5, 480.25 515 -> 1.21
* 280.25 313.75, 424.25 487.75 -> 1.28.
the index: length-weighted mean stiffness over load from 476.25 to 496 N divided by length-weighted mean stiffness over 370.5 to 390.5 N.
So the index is 1.54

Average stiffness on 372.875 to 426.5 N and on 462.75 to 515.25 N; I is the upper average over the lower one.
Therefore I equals 1.24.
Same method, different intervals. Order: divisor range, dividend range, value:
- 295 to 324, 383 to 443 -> 1.12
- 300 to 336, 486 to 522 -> 1.19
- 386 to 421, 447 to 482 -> 1.24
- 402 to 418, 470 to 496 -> 1.16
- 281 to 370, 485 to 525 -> 1.21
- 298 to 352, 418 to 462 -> 1.25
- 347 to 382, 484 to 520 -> 1.37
